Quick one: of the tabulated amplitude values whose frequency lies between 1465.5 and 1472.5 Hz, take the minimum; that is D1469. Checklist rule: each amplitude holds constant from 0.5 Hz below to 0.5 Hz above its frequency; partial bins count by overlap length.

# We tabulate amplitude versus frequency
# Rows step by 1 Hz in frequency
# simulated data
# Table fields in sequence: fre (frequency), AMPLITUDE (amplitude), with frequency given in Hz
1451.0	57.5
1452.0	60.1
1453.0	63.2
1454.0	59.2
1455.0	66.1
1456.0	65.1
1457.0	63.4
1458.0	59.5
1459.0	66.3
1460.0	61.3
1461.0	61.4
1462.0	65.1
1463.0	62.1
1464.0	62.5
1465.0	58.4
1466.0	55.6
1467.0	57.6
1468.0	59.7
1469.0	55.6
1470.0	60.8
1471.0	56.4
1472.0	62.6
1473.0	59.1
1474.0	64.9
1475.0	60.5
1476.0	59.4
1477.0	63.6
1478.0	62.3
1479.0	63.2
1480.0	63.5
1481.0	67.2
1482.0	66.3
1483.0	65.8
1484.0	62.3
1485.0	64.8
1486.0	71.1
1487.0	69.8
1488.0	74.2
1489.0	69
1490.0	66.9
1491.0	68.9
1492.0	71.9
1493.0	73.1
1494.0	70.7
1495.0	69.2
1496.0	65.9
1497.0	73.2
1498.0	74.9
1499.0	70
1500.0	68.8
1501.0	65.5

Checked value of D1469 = 55.6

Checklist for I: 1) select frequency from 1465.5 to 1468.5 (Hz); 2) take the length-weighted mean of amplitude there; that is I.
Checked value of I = 57.6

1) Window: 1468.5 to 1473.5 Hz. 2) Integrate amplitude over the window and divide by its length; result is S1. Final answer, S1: 58.9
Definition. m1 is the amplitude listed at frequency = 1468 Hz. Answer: 59.7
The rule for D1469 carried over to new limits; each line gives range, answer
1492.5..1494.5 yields 70.7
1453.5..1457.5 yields 59.2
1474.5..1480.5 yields 59.4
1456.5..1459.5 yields 59.5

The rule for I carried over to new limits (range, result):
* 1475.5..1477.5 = 61.5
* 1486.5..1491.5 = 69.8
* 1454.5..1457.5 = 64.9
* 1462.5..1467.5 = 59.2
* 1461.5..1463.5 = 63.6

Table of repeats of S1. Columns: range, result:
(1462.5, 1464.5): 62.3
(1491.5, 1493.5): 72.5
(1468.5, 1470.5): 58.2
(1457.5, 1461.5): 62.1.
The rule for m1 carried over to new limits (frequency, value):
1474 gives 64.9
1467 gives 57.6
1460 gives 61.3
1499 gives 70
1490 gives 66.9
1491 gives 68.9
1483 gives 65.8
